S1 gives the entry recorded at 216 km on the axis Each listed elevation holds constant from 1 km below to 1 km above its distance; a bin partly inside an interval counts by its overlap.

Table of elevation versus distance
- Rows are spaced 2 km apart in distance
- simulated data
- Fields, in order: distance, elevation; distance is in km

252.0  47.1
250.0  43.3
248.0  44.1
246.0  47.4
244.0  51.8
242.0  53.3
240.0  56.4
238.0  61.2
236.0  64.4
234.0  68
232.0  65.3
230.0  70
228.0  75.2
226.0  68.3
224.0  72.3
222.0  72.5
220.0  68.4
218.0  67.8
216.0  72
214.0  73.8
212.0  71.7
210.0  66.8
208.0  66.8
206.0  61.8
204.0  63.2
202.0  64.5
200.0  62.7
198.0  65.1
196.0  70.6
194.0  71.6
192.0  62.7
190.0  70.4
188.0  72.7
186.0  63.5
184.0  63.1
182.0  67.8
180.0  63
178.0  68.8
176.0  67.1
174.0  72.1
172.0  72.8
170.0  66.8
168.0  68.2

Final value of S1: 72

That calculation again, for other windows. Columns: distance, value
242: 53.3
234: 68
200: 62.7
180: 63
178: 68.8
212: 71.7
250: 43.3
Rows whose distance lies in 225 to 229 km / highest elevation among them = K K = 75.2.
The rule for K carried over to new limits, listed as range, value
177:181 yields 68.8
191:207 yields 71.6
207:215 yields 73.8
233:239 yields 68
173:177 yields 72.1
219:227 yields 72.5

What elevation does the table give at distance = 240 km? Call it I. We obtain 56.4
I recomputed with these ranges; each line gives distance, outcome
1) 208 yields 66.8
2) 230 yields 70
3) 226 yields 68.3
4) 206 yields 61.8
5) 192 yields 62.7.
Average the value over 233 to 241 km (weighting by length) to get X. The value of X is 62.5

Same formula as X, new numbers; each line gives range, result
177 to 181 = 65.9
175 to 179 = 67.9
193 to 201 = 67.5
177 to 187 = 65.2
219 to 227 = 70.4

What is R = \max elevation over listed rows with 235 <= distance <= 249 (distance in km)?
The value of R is 64.4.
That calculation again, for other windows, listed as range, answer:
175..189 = 72.7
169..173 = 72.8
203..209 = 66.8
